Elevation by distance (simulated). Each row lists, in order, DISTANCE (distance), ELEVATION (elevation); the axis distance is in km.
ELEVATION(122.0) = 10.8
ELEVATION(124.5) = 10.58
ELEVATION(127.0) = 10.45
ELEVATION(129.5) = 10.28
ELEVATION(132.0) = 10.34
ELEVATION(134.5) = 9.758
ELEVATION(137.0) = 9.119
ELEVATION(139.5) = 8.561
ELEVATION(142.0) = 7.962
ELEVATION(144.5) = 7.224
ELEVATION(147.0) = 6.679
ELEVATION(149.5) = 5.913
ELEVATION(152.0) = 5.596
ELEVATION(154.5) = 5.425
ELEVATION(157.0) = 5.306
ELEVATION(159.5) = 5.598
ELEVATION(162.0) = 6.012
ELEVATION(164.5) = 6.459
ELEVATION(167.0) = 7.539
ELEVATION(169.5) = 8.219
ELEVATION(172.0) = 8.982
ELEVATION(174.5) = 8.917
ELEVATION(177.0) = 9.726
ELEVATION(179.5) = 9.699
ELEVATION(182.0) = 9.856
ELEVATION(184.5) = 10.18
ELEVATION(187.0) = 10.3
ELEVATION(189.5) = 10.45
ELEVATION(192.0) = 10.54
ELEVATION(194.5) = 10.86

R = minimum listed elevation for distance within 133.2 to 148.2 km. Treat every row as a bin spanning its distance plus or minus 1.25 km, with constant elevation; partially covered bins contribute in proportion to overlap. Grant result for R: 6.679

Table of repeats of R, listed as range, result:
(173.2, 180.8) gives 8.917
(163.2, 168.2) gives 6.459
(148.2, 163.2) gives 5.306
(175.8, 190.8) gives 9.699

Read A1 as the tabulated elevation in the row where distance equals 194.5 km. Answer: 10.86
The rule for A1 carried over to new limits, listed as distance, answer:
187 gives 10.3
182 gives 9.856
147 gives 6.679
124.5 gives 10.58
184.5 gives 10.18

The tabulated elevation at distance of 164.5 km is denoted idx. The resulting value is 6.459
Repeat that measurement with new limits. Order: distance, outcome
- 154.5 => 5.425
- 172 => 8.982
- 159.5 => 5.598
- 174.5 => 8.917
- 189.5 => 10.45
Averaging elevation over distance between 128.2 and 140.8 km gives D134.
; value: 9.61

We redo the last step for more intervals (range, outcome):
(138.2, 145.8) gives 7.92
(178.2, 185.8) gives 9.91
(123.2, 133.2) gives 10.4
